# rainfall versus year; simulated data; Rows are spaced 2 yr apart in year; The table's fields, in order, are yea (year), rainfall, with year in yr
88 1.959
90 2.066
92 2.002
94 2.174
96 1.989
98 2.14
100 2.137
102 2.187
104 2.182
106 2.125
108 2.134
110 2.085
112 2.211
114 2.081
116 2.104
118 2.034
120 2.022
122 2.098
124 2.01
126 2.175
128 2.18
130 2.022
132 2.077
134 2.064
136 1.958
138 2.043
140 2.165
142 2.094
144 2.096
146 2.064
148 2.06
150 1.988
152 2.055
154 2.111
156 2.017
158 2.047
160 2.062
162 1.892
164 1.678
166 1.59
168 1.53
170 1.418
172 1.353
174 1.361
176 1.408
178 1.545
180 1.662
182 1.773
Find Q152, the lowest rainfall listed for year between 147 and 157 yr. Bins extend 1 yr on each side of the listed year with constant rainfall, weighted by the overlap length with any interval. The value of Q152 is 1.988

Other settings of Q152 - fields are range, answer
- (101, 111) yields 2.085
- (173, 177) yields 1.361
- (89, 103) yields 1.989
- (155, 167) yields 1.59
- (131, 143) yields 1.958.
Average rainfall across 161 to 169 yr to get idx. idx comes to 1.67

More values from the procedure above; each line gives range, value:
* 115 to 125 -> 2.05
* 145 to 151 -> 2.04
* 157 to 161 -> 2.05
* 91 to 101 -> 2.09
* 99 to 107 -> 2.16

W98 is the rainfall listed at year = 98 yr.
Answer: 2.14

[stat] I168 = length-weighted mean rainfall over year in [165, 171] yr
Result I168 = 1.51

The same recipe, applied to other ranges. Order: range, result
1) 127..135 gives 2.09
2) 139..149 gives 2.1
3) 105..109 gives 2.13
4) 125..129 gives 2.18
